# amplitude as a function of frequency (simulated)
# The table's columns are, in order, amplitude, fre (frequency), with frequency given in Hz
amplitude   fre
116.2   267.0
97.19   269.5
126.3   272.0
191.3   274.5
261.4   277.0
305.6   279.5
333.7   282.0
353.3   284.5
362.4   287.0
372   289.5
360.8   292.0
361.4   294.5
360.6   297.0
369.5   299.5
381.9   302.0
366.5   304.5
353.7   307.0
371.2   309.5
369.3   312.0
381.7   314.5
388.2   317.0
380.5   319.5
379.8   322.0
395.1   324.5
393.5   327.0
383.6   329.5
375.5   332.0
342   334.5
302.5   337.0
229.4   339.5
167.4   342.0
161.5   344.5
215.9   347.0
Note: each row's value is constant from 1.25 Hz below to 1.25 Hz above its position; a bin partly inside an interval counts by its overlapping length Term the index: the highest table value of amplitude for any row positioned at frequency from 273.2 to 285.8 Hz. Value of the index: 353.3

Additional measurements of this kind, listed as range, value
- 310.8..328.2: 395.1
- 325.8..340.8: 393.5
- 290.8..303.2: 381.9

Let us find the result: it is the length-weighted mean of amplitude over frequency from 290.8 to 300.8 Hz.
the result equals 363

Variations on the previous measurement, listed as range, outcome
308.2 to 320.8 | 378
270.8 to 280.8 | 222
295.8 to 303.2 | 371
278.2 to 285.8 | 331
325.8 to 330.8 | 388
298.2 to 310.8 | 369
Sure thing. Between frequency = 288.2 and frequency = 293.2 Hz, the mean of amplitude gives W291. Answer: 366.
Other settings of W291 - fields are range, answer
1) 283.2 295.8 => 362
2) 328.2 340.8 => 326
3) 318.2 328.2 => 387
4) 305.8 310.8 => 363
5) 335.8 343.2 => 233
